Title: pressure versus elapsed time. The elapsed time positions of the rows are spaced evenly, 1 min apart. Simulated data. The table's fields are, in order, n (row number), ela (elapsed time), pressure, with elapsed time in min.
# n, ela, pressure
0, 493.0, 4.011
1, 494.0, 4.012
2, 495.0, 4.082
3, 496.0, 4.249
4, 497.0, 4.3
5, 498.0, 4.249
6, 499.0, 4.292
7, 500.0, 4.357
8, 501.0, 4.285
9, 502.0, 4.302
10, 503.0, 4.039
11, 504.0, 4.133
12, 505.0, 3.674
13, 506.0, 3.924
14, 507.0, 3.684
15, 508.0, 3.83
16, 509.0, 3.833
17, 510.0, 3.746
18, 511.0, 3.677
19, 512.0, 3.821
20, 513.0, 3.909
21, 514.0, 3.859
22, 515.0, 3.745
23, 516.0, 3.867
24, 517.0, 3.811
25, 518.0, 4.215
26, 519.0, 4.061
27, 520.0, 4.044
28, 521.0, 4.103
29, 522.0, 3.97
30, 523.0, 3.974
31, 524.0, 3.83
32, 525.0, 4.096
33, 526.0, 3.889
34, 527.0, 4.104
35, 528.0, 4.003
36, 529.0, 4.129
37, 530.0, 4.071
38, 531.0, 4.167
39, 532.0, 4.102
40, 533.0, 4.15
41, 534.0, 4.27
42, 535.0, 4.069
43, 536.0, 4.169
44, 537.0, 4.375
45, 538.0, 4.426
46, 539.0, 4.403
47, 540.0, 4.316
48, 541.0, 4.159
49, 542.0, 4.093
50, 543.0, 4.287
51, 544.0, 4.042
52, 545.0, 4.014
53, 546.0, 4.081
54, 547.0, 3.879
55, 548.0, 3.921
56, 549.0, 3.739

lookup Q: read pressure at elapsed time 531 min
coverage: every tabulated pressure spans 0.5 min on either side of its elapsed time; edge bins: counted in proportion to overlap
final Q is 4.167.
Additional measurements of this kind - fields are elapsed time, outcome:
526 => 3.889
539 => 4.403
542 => 4.093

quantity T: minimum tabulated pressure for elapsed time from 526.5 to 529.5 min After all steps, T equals 4.003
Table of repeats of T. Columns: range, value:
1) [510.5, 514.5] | 3.677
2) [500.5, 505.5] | 3.674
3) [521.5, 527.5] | 3.83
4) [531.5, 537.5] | 4.069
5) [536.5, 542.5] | 4.093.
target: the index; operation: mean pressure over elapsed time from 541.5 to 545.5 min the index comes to 4.11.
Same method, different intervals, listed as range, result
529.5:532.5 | 4.11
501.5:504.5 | 4.16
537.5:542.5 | 4.28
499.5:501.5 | 4.32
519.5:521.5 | 4.07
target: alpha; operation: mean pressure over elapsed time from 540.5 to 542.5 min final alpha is 4.13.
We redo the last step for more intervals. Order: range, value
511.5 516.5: 3.84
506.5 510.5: 3.77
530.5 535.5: 4.15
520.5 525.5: 3.99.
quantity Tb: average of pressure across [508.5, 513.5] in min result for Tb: 3.8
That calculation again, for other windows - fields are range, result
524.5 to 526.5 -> 3.99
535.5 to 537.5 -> 4.27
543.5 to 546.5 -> 4.05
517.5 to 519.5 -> 4.14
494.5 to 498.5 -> 4.22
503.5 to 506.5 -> 3.91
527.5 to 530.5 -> 4.07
